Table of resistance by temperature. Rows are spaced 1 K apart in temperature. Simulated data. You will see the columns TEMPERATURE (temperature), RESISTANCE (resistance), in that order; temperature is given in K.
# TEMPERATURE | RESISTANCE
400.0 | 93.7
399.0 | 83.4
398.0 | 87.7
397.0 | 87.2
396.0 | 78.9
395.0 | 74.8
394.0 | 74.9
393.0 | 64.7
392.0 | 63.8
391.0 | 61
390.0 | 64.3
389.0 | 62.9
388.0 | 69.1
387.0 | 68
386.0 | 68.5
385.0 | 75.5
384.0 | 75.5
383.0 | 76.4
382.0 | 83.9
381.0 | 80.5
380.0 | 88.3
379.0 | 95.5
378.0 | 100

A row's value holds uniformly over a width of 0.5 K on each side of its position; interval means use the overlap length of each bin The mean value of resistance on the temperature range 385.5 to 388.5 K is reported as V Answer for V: 68.5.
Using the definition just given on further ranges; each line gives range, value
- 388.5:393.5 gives 63.3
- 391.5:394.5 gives 67.8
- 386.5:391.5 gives 65.1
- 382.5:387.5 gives 72.8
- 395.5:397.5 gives 83.1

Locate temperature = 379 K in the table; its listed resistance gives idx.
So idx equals 95.5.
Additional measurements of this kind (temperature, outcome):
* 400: 93.7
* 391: 61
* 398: 87.7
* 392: 63.8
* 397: 87.2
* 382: 83.9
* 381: 80.5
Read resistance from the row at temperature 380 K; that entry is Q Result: 88.3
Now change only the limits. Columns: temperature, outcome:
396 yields 78.9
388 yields 69.1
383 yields 76.4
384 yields 75.5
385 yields 75.5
